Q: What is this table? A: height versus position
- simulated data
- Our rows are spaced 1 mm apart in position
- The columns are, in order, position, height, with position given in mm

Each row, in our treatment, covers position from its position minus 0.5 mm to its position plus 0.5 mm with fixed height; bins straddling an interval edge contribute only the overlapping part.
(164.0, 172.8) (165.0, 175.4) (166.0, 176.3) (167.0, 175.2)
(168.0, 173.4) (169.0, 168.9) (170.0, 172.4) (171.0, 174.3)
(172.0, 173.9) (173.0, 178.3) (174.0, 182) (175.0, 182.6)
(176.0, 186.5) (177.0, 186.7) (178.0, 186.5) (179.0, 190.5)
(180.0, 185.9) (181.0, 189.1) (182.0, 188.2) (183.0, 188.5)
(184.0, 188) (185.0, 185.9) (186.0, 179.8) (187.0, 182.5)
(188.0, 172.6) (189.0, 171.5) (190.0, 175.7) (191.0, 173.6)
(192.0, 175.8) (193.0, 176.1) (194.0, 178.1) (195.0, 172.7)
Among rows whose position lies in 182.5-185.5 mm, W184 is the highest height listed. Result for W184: 188.5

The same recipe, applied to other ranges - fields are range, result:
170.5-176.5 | 186.5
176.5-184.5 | 190.5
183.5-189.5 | 188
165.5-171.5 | 176.3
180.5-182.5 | 189.1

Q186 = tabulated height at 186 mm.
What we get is 179.8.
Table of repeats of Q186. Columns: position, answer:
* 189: 171.5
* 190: 175.7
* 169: 168.9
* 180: 185.9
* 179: 190.5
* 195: 172.7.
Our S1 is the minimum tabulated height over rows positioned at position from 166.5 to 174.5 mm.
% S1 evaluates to 168.9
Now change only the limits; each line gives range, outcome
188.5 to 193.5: 171.5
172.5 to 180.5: 178.3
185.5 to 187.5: 179.8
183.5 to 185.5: 185.9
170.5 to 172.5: 173.9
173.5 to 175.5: 182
